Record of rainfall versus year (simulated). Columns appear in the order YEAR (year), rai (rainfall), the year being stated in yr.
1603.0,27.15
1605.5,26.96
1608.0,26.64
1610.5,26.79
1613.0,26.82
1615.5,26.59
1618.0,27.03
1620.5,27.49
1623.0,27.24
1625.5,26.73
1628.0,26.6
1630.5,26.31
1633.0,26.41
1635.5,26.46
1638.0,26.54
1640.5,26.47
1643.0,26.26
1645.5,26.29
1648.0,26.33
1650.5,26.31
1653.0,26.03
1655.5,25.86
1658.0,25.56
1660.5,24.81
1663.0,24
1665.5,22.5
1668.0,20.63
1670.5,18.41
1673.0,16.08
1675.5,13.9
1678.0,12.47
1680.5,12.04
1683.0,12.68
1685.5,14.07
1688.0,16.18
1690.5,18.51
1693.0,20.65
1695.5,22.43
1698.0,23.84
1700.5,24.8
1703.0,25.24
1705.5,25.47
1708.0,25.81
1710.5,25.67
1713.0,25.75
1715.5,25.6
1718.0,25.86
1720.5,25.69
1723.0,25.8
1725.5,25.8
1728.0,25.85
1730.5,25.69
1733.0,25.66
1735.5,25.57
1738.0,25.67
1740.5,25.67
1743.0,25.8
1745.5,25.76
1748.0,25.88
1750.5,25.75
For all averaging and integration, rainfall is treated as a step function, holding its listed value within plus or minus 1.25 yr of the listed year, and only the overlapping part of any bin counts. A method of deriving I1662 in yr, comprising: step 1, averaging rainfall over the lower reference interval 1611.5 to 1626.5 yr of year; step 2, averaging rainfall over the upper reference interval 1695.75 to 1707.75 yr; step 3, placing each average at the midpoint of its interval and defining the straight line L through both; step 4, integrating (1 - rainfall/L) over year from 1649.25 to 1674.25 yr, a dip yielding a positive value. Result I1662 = 2.73 yr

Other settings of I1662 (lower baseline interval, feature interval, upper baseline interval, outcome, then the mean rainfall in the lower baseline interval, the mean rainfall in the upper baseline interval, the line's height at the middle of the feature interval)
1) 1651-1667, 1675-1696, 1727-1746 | 7.9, 24.8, 25.7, 25.1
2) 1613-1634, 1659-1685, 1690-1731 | 8.1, 26.8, 24.7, 25.6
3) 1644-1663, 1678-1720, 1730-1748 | 7.2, 25.8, 25.7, 25.7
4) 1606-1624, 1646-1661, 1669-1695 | -3.9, 26.9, 15.7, 20.5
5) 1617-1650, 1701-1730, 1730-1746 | 0.2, 26.6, 25.7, 25.9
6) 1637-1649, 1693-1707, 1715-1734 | 1.0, 26.4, 25.8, 25.9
